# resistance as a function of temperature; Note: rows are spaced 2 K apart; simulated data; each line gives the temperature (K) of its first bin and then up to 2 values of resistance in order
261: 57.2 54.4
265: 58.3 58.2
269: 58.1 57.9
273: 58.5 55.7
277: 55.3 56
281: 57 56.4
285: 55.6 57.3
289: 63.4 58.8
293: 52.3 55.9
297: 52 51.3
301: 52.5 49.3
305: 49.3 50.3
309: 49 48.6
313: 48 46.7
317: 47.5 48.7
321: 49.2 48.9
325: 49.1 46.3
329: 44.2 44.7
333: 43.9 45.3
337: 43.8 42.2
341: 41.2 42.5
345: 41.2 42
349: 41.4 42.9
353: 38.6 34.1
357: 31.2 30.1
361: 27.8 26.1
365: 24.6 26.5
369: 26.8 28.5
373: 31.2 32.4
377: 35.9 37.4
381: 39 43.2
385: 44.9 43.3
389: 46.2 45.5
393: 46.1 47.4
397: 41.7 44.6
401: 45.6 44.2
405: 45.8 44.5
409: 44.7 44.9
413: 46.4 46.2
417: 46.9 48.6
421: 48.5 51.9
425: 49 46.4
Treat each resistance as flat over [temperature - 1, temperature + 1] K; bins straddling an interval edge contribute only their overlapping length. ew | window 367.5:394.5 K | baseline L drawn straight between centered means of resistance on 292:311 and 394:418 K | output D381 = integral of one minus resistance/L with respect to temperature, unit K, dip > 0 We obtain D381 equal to 4.7 K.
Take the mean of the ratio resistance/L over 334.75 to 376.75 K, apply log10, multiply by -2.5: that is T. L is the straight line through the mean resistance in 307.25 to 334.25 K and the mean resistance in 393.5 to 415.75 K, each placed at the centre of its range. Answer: 0.30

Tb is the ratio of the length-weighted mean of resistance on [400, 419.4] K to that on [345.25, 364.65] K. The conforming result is 1.3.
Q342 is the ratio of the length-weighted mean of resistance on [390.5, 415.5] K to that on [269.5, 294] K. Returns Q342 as 0.79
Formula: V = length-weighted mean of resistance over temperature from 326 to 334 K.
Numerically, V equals 44.8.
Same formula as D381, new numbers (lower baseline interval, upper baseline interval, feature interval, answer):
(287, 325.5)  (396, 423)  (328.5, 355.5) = 4.0 K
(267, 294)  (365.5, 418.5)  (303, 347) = 4.0 K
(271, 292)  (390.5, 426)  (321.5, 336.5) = 2.0 K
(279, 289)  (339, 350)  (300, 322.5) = 0.5 K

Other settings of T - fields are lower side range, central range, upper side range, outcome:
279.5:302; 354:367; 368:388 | 0.36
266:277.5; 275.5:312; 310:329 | -0.02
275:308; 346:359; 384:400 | 0.28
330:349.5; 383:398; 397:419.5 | 0.00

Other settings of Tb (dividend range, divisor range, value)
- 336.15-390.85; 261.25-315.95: 0.67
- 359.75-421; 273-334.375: 0.78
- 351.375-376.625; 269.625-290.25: 0.53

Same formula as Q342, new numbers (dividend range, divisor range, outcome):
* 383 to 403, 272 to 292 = 0.78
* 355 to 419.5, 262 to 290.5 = 0.68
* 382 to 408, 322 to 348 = 1.01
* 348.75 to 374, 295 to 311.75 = 0.62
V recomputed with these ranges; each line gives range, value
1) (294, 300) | 53.1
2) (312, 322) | 48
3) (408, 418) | 45.8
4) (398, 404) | 44.8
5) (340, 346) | 41.6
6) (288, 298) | 56.5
